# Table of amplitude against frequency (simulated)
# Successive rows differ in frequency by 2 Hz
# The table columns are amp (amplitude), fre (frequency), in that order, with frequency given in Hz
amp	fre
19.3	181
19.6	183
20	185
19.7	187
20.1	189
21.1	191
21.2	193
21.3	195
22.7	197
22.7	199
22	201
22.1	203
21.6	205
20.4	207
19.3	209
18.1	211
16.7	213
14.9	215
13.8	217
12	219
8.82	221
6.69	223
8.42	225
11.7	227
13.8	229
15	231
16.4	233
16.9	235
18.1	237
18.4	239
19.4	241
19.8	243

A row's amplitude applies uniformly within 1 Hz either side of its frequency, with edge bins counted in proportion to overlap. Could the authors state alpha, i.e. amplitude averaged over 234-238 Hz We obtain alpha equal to 17.5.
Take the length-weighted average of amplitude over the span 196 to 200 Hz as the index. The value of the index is 22.7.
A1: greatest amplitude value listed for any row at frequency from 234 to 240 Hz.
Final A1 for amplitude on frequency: 18.4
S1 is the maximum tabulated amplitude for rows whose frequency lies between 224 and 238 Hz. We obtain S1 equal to 18.1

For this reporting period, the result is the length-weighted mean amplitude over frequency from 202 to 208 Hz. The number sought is 21.4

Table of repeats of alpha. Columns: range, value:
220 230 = 9.89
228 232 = 14.4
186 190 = 19.9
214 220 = 13.6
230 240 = 17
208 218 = 16.6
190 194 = 21.1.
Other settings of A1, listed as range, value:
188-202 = 22.7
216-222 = 13.8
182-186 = 20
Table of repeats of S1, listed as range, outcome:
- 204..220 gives 21.6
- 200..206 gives 22.1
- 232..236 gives 16.9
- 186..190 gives 20.1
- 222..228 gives 11.7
